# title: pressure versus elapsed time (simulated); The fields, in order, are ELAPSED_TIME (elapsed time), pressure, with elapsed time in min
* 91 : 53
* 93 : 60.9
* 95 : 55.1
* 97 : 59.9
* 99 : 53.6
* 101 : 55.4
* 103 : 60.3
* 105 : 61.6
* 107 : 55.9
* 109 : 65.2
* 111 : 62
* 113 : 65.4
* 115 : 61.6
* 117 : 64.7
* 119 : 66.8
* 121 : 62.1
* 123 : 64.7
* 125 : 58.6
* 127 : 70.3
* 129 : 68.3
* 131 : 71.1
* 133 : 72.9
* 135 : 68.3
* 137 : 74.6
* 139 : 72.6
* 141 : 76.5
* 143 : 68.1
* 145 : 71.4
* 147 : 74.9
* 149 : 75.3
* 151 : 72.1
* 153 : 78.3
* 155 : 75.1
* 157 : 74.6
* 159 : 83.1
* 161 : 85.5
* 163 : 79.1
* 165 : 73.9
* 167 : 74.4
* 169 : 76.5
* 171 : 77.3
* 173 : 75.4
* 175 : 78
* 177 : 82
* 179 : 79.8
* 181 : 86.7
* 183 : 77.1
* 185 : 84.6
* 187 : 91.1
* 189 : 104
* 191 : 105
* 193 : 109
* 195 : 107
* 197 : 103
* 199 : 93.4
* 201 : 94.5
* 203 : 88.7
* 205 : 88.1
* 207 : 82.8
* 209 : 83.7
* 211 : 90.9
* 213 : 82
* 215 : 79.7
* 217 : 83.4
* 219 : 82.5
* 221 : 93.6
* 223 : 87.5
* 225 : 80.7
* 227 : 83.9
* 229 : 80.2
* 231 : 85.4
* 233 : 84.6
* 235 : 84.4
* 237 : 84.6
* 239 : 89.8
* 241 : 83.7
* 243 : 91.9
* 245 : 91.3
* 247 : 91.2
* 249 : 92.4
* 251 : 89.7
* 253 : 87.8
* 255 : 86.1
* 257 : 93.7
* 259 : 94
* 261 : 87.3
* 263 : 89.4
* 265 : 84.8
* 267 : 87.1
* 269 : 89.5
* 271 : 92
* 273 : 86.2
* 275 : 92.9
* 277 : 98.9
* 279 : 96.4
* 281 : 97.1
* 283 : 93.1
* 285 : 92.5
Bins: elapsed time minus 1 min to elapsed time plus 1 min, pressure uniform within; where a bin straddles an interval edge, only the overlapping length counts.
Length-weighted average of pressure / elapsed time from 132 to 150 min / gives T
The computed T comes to 72.7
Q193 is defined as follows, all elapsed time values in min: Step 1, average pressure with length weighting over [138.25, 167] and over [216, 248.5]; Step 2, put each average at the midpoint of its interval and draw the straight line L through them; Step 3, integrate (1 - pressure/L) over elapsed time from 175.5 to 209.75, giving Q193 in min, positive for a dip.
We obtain -4.5 min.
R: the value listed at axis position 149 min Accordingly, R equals 75.3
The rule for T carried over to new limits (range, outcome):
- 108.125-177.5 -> 72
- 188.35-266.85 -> 89.5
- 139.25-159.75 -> 74.8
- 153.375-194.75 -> 84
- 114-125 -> 63.5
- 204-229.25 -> 84.7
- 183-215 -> 92.9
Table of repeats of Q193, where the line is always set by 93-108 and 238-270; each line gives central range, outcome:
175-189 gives -1.90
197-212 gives -2.04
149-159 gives -1.04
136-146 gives -1.01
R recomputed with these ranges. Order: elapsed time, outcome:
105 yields 61.6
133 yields 72.9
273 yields 86.2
